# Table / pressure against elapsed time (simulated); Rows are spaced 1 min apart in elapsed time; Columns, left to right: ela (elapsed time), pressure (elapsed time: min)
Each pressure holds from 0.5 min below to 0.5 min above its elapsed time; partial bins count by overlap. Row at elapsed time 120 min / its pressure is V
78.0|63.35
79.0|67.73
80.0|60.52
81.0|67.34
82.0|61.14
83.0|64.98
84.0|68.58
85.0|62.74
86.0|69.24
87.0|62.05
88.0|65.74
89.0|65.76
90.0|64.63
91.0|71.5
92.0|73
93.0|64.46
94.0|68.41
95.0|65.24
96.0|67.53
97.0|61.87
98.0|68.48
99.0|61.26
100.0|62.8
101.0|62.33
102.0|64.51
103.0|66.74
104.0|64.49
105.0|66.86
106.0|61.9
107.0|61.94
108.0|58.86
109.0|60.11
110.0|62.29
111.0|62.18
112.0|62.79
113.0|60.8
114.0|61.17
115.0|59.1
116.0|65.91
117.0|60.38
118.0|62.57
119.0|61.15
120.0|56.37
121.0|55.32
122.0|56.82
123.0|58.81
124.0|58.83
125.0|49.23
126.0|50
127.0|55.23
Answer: 56.37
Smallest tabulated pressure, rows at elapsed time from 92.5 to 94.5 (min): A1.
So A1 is 64.46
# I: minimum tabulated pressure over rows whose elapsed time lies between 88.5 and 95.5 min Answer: 64.46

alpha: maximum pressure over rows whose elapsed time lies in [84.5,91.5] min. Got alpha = 71.5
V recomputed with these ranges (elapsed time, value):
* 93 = 64.46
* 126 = 50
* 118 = 62.57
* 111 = 62.18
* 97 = 61.87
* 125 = 49.23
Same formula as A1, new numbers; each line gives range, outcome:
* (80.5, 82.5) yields 61.14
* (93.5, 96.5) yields 65.24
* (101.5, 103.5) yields 64.51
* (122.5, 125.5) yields 49.23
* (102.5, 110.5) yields 58.86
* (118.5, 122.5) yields 55.32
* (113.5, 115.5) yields 59.1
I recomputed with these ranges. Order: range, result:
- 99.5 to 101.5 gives 62.33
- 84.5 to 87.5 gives 62.05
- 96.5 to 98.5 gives 61.87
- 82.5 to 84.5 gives 64.98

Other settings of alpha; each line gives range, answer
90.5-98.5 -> 73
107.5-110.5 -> 62.29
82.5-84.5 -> 68.58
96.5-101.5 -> 68.48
